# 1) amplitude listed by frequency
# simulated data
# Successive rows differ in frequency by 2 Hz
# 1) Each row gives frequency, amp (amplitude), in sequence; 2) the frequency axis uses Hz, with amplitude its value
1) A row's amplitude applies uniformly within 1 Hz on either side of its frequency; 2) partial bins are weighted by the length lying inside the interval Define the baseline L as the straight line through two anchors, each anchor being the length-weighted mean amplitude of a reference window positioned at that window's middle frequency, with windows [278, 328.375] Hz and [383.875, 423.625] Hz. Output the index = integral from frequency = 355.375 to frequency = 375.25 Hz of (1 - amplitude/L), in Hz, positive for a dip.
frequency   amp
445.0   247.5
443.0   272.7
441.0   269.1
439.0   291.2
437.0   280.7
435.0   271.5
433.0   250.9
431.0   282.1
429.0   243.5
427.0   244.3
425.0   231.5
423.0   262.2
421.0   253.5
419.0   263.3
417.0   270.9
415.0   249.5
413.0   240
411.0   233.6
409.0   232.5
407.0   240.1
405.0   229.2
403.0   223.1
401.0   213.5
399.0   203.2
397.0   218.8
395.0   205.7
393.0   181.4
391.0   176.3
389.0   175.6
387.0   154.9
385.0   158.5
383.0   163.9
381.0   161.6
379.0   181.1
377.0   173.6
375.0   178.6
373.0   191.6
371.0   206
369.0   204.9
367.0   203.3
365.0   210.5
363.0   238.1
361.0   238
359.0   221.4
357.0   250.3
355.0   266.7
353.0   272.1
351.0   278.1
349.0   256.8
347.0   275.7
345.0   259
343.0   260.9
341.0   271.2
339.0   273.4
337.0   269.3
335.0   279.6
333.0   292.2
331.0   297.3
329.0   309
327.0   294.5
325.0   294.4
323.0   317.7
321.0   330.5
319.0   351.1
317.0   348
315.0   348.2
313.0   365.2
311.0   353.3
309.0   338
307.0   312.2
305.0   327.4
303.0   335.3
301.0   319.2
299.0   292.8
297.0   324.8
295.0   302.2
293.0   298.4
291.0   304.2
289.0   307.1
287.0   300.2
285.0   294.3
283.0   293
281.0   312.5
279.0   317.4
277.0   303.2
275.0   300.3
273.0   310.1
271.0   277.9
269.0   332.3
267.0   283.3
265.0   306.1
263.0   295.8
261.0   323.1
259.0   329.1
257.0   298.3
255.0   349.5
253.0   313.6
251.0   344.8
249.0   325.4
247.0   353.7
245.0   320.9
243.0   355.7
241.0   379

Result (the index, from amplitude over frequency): 3.1 Hz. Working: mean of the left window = 319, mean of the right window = 219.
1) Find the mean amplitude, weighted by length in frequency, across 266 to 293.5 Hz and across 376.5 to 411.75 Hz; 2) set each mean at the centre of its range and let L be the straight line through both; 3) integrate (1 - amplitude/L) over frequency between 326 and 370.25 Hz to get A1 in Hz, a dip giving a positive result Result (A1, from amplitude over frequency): -3.8 Hz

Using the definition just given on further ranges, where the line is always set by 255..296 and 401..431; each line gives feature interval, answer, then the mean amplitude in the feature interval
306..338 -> -3.73 Hz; 319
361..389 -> 7.94 Hz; 188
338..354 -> 0.37 Hz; 268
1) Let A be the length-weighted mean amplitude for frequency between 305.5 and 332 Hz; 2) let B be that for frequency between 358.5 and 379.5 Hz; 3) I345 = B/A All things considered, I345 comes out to 0.62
